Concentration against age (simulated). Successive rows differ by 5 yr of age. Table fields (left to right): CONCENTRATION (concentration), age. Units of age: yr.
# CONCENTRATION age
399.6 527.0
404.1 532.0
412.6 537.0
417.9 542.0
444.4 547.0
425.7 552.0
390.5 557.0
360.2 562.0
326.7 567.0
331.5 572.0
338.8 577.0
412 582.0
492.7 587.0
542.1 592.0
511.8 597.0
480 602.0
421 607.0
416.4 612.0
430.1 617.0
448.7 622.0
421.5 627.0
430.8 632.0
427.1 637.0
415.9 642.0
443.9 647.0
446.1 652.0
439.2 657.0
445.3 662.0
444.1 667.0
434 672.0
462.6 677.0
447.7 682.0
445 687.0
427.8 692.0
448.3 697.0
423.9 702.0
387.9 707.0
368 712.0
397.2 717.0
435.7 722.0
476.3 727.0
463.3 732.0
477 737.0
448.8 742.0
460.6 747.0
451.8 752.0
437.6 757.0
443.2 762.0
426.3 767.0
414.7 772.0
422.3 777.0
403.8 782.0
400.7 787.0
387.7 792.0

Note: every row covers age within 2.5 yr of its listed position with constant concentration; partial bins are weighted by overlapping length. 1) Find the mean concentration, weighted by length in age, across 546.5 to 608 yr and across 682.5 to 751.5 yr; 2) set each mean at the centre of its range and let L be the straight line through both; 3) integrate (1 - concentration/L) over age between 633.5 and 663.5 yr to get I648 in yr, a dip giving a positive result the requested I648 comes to -0.5 yr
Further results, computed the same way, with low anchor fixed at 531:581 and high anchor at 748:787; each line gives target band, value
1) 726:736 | -1.2 yr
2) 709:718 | 0.8 yr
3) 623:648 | -1.7 yr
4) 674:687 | -1.3 yr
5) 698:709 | 0.1 yr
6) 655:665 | -0.9 yr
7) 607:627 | -1.6 yr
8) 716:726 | -0.2 yr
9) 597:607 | -2.0 yr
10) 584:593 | -2.6 yr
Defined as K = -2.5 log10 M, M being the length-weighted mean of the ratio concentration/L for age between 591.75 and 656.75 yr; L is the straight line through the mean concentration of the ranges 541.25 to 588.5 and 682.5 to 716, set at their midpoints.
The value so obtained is -0.11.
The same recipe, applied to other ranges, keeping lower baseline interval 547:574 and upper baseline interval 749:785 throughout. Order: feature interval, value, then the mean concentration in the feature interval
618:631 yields -0.112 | 434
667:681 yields -0.110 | 447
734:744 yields -0.104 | 464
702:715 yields 0.070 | 388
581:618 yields -0.210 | 467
